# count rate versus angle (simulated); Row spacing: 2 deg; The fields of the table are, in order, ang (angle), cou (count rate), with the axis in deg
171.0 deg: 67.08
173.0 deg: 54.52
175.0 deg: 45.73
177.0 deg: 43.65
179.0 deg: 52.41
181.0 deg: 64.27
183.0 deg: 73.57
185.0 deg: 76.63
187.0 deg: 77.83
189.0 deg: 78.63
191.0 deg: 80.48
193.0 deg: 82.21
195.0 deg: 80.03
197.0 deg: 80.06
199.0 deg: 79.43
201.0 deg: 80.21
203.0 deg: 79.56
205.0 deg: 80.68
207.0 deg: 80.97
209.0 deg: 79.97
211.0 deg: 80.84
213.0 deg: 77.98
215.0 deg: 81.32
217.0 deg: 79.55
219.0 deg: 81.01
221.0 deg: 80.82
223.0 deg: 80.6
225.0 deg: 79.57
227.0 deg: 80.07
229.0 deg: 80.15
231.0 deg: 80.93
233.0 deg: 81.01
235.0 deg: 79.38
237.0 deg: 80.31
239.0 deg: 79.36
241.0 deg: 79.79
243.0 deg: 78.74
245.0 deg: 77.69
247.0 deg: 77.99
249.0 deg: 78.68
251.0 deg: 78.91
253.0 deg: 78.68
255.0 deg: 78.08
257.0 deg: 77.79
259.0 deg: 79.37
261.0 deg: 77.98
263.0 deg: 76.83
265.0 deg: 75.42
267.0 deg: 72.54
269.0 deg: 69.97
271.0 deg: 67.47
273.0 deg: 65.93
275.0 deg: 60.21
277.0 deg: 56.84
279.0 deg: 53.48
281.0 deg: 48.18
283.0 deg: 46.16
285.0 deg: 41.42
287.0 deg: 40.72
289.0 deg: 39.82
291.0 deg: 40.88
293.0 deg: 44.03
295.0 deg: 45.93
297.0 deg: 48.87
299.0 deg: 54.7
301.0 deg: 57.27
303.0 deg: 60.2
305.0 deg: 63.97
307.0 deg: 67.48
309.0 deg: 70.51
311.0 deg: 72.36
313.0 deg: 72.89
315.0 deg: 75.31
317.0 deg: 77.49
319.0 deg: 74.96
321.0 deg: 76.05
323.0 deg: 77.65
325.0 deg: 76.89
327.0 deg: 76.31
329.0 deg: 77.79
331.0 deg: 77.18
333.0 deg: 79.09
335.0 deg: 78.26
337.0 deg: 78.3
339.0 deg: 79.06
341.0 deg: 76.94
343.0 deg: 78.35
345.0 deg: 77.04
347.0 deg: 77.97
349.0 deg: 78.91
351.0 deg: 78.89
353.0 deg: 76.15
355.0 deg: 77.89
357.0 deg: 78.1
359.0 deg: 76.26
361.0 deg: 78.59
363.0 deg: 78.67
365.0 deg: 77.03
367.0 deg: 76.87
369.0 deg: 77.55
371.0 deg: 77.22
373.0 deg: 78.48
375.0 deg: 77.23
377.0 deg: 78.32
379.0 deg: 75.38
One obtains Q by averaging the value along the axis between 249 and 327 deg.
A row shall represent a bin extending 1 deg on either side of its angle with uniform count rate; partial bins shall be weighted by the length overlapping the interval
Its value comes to 64.6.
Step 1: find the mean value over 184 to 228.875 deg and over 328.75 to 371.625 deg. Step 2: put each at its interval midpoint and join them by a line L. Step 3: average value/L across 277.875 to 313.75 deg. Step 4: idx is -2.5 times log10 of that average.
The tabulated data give 0.41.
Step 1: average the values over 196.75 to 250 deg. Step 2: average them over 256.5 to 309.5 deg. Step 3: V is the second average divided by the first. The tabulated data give 0.7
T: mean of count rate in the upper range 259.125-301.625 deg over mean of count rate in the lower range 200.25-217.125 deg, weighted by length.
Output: 0.71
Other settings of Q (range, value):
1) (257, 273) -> 73.9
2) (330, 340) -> 78.4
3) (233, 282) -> 73.1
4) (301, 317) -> 68.8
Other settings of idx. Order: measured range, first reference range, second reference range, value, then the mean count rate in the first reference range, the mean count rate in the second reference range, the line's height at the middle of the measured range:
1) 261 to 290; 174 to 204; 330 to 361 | 0.26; 71.6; 77.9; 75.1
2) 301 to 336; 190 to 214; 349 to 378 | 0.07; 80.2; 77.7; 78.4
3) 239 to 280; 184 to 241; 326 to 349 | 0.08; 80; 77.9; 79.2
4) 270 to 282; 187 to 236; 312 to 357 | 0.32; 80.2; 77.3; 78.6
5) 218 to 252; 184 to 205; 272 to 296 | -0.21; 79.6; 48.6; 65.6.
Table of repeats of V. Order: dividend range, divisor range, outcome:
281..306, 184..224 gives 0.61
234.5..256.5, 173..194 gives 1.18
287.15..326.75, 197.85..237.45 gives 0.78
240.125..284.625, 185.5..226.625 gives 0.88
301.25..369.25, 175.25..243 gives 0.98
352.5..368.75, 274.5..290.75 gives 1.63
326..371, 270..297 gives 1.55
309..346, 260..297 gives 1.35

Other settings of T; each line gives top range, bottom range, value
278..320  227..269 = 0.73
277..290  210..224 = 0.57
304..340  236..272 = 0.98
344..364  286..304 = 1.62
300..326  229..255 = 0.90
